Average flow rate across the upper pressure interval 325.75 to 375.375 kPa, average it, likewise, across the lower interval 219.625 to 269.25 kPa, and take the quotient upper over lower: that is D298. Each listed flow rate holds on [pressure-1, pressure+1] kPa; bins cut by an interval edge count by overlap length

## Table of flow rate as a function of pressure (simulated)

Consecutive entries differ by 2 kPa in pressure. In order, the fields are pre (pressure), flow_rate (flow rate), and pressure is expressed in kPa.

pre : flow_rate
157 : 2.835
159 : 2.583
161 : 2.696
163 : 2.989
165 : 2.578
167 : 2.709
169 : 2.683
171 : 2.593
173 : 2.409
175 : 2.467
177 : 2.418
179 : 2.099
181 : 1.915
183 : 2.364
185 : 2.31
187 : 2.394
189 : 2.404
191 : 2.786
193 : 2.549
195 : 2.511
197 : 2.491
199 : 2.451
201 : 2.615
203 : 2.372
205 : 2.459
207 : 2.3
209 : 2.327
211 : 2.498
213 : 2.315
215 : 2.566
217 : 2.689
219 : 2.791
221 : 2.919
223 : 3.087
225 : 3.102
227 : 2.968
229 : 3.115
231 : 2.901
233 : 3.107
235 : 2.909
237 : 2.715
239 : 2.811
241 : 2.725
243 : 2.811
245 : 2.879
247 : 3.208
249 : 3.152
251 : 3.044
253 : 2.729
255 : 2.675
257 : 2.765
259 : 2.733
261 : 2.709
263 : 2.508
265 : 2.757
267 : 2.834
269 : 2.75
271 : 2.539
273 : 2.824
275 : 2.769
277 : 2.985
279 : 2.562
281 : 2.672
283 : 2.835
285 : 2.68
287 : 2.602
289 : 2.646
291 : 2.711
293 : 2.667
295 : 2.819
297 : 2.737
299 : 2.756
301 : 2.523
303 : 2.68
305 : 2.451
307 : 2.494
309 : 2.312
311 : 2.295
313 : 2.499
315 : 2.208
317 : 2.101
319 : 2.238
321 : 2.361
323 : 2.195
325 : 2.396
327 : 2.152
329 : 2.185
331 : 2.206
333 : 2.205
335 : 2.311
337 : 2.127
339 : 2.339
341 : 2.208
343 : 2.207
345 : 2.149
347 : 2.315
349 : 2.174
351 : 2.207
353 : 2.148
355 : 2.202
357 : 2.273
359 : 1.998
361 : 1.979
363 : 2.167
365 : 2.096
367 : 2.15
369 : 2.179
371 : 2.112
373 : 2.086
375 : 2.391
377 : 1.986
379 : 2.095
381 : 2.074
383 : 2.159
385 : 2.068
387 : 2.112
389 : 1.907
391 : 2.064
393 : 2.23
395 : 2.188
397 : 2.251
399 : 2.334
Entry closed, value 0.76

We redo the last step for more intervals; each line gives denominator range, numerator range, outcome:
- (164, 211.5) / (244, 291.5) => 1.13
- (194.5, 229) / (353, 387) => 0.81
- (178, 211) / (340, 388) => 0.89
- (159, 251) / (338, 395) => 0.81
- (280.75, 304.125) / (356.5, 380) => 0.79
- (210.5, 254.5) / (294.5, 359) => 0.81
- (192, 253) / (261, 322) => 0.95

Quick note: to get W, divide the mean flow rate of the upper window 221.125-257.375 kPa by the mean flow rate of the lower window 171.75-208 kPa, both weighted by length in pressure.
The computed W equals 1.22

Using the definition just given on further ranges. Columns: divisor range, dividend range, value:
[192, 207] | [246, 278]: 1.13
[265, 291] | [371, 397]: 0.78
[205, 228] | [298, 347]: 0.87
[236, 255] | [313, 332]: 0.78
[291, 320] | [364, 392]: 0.84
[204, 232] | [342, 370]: 0.80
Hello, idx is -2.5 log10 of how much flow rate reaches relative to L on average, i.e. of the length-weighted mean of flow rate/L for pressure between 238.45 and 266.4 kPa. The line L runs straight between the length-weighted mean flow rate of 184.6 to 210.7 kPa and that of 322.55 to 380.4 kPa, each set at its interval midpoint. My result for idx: -0.19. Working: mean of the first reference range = 2.46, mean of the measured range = 2.82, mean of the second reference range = 2.18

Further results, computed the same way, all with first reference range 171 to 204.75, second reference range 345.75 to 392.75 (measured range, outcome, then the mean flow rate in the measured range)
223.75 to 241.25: -0.245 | 2.94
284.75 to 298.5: -0.196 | 2.7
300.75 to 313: -0.107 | 2.46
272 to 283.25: -0.214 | 2.77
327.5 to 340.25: -0.020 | 2.23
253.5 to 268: -0.178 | 2.71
